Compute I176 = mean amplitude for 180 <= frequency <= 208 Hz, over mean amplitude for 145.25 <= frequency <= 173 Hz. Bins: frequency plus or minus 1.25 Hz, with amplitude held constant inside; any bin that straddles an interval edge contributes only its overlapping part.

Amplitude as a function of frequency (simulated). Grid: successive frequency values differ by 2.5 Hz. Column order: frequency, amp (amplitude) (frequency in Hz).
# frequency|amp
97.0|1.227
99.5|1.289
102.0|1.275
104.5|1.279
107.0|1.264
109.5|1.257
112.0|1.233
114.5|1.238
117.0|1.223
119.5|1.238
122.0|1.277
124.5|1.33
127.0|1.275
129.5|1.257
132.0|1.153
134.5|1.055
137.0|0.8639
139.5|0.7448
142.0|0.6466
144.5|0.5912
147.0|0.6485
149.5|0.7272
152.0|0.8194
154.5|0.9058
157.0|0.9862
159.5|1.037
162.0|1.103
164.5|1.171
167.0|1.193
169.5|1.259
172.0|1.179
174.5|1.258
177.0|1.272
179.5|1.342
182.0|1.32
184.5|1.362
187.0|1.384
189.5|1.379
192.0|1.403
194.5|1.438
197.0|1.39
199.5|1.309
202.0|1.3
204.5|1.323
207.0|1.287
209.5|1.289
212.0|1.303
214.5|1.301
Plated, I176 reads 1.36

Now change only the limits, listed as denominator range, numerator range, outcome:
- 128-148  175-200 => 1.55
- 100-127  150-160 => 0.72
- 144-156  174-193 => 1.78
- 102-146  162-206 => 1.17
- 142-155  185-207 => 1.89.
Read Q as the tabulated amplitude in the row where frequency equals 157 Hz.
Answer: 0.9862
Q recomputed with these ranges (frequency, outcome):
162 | 1.103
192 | 1.403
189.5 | 1.379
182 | 1.32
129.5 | 1.257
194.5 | 1.438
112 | 1.233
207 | 1.287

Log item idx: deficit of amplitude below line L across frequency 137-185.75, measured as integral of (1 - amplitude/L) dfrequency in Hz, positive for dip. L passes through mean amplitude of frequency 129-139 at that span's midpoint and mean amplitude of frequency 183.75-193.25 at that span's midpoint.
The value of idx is 8.1 Hz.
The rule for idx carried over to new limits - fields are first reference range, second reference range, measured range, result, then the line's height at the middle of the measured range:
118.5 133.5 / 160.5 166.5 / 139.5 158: 6.7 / 1.18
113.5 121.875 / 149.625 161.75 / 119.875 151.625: 4.0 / 1.09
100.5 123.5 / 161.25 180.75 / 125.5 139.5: 1.7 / 1.24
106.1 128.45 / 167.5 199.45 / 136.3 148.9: 5.8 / 1.29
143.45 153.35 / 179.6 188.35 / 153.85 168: -2.1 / 0.931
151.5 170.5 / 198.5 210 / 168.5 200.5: -3.7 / 1.19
